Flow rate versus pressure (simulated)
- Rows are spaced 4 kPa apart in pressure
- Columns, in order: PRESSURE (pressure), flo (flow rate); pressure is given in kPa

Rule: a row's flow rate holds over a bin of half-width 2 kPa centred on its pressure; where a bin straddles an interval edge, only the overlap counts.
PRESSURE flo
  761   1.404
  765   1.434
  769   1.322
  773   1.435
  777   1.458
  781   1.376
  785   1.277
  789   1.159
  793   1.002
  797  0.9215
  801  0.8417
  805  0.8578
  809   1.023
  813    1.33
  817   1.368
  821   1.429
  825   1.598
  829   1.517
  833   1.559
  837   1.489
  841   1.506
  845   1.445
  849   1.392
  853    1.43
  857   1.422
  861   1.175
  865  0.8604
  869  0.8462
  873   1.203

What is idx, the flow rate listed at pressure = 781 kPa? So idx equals 1.376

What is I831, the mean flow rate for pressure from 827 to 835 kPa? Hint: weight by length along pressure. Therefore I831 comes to 1.54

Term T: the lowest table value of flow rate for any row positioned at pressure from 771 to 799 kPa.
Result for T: 0.9215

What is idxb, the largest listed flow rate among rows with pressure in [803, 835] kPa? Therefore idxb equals 1.598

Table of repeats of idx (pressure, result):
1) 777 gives 1.458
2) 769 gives 1.322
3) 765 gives 1.434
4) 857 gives 1.422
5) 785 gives 1.277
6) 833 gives 1.559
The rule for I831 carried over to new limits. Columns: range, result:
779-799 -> 1.15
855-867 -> 1.15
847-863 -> 1.35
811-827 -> 1.43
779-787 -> 1.33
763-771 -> 1.38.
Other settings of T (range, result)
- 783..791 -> 1.159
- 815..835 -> 1.368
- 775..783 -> 1.376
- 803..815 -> 0.8578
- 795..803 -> 0.8417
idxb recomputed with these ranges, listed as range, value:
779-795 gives 1.376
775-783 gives 1.458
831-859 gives 1.559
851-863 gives 1.43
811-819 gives 1.368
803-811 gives 1.023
